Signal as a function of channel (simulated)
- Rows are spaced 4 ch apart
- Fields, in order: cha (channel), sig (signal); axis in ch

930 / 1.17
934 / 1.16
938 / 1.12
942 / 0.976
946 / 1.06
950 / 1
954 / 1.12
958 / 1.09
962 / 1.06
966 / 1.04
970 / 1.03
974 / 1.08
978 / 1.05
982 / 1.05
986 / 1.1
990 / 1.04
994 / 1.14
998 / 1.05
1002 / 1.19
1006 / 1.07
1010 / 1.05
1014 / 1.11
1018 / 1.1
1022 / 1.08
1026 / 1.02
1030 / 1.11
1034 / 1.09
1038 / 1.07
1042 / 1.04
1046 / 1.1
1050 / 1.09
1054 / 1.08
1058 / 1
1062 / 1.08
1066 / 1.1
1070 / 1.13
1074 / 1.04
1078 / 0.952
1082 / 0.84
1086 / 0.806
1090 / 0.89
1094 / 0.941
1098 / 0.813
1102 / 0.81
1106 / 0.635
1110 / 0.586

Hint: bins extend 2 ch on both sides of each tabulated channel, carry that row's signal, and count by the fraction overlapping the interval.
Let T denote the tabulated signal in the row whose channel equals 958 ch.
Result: 1.09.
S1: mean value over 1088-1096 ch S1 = 0.915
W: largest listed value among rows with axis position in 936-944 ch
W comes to 1.12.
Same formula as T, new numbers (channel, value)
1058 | 1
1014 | 1.11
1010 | 1.05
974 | 1.08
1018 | 1.1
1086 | 0.806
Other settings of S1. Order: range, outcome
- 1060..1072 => 1.1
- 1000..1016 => 1.1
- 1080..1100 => 0.858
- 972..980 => 1.06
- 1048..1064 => 1.06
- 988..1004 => 1.1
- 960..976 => 1.05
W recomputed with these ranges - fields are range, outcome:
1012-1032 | 1.11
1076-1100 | 0.952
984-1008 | 1.19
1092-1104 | 0.941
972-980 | 1.08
